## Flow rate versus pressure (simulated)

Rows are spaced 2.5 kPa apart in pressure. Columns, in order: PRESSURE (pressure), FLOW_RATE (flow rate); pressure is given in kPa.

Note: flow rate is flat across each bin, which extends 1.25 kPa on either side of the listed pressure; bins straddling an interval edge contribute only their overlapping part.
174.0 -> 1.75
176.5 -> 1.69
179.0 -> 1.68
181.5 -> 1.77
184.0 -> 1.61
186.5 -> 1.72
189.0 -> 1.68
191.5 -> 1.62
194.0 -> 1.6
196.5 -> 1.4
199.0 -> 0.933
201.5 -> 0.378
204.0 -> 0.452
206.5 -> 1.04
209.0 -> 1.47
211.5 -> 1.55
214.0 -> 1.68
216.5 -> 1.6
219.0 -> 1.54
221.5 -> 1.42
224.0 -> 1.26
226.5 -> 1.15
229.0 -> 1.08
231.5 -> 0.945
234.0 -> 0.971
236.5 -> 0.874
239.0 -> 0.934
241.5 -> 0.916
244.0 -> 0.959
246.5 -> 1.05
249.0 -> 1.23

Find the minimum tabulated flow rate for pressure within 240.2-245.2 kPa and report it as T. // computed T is 0.916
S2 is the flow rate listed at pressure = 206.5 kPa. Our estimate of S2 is 1.04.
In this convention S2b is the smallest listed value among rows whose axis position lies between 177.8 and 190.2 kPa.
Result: 1.61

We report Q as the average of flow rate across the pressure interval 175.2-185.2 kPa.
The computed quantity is 1.69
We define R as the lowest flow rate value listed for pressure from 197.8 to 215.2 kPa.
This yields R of 0.378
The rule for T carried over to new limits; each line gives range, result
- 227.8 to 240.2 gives 0.874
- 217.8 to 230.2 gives 1.08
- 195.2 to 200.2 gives 0.933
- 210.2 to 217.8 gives 1.55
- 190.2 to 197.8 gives 1.4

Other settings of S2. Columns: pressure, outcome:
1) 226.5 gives 1.15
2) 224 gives 1.26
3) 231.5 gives 0.945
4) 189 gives 1.68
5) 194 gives 1.6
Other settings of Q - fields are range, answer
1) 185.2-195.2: 1.66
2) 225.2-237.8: 1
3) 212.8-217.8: 1.64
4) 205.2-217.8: 1.46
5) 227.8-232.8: 1.01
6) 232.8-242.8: 0.924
